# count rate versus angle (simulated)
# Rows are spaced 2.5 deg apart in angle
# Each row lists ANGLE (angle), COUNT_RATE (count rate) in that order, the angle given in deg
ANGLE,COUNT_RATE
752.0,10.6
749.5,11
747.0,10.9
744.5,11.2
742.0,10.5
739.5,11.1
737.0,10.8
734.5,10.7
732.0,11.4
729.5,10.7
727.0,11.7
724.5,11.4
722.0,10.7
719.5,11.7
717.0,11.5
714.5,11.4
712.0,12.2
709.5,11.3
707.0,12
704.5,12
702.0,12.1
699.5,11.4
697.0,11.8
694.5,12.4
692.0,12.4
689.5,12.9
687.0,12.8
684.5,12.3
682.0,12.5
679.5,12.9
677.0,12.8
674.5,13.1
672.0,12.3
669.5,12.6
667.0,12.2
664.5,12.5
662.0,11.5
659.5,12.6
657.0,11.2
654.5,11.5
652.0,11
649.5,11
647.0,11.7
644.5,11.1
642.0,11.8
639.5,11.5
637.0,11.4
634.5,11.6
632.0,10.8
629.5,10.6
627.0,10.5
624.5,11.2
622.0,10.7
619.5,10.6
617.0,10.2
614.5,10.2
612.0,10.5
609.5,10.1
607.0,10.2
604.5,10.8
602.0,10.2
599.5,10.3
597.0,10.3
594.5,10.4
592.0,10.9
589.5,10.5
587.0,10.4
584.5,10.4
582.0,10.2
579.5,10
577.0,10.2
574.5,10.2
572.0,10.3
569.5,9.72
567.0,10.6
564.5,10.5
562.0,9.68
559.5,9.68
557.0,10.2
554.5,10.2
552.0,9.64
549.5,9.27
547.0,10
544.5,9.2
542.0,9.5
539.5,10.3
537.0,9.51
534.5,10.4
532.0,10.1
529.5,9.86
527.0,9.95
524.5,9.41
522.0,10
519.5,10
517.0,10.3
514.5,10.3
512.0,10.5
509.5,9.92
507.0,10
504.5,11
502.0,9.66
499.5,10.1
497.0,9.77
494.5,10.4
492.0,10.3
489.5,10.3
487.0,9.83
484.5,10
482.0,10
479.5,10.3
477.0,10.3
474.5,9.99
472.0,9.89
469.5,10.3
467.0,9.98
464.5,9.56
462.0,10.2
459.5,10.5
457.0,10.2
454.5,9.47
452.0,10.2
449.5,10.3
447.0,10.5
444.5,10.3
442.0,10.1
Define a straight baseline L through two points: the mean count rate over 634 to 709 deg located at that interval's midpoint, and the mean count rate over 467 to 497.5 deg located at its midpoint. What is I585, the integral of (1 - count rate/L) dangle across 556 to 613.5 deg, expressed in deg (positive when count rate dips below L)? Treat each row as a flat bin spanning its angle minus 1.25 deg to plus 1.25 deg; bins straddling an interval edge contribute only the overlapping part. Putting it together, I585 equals 4.5 deg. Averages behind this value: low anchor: 10.1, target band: 10.3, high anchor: 12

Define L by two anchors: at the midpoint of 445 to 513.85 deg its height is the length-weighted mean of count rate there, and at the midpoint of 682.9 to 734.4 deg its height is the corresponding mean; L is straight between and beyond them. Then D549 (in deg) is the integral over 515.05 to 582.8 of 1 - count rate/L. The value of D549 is 4.3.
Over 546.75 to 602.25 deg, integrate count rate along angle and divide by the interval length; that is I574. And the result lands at 10.2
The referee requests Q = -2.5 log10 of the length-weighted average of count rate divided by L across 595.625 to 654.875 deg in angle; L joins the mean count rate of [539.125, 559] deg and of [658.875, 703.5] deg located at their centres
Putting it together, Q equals 0.05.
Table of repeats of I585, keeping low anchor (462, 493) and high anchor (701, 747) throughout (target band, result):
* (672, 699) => -3.4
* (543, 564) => 1.4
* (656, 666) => -0.9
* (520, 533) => 0.6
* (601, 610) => 0.3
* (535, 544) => 0.5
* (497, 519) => 0.1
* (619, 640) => -0.3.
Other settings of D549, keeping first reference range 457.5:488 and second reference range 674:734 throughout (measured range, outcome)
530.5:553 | 1.82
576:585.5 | 0.65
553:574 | 1.36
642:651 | 0.11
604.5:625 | 1.40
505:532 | 1.01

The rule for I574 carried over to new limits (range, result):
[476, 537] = 10.1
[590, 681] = 11.2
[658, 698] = 12.5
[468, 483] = 10.1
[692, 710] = 11.9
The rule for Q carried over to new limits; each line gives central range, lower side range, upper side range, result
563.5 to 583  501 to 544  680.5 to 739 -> 0.03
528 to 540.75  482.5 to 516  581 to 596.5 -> 0.03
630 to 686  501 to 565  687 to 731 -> -0.06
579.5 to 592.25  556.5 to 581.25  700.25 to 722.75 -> -0.01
